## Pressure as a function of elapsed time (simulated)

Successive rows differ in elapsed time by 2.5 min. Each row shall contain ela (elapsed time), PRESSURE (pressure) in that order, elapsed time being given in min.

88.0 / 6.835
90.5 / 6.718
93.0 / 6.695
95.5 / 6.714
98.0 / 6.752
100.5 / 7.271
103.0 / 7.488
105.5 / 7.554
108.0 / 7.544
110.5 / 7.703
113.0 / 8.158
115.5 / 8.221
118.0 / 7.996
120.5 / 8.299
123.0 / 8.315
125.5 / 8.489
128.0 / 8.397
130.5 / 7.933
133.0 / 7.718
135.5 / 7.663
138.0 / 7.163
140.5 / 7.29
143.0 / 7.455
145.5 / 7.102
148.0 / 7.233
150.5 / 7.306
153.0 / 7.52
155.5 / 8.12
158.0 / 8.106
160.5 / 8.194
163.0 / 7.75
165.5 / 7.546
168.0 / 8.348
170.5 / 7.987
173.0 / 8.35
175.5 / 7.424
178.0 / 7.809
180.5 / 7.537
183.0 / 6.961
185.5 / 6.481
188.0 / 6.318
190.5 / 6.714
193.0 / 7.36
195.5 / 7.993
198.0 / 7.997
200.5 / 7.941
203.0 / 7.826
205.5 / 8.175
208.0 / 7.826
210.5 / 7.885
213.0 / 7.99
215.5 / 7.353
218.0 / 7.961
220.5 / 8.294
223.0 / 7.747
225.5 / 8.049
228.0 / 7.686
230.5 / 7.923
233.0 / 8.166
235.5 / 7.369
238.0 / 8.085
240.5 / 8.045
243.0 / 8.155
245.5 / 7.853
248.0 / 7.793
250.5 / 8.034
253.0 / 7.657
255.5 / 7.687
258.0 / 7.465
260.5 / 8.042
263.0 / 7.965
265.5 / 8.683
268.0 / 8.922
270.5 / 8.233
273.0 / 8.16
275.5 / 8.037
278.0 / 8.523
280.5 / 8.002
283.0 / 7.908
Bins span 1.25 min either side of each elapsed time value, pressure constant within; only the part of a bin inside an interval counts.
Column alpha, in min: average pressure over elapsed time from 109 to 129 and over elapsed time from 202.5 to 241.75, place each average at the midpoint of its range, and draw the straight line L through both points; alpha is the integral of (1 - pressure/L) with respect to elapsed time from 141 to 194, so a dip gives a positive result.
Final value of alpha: 3.62 min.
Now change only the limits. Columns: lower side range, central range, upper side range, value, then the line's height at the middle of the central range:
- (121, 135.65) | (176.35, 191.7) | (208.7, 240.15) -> 1.93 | 7.98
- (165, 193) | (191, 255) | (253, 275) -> -0.85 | 7.77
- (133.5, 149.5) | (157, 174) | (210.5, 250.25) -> -1.24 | 7.49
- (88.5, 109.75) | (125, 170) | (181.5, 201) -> -3.67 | 7.15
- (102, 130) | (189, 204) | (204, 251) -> 0.62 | 7.94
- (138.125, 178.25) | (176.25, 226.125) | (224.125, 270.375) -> 1.50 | 7.84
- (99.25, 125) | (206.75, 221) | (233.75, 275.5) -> 0.20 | 7.97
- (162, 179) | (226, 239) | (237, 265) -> 0.08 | 7.9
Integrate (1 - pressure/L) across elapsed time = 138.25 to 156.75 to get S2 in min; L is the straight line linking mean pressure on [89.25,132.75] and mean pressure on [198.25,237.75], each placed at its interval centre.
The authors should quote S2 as 0.8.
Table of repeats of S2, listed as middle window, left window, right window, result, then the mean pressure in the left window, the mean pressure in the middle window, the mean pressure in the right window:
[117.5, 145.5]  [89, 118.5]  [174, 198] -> -2.0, 7.38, 7.85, 7.23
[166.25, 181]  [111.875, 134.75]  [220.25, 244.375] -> 0.3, 8.16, 7.92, 7.94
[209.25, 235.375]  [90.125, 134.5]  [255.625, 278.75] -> 0.5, 7.68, 7.88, 8.19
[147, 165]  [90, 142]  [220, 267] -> 0.0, 7.64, 7.75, 7.93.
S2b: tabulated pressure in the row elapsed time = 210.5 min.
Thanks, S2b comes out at 7.885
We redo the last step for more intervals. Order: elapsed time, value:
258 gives 7.465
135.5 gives 7.663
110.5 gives 7.703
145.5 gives 7.102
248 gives 7.793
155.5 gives 8.12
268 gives 8.922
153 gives 7.52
